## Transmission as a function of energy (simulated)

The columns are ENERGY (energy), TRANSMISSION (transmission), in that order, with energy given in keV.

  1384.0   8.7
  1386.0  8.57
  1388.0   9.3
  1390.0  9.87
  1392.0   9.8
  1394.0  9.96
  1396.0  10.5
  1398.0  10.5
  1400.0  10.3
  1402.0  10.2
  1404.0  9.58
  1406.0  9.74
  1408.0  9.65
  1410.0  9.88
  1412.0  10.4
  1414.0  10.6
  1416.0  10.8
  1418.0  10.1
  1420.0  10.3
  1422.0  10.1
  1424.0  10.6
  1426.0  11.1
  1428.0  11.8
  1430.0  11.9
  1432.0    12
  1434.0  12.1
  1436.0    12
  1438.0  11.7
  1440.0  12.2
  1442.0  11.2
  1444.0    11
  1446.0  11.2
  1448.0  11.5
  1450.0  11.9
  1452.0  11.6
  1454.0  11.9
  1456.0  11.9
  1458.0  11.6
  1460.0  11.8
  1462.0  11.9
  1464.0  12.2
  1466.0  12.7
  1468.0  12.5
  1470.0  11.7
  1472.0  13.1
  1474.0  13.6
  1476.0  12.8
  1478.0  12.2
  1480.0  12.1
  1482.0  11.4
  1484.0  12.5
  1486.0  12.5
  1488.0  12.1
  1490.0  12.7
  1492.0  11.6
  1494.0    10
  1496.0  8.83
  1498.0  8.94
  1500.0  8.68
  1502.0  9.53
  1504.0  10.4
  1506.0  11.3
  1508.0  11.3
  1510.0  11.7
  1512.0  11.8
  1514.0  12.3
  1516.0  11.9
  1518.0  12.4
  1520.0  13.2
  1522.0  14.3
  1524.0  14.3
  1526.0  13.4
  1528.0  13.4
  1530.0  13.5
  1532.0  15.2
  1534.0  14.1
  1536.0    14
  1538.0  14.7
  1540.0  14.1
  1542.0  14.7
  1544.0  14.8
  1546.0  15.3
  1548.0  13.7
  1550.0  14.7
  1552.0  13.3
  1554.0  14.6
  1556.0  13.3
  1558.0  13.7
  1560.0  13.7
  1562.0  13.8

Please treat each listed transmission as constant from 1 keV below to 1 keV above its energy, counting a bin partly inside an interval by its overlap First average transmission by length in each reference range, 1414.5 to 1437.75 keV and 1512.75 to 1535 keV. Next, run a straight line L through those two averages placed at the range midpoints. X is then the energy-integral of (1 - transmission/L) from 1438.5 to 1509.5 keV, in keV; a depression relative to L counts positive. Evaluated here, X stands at 4.0 keV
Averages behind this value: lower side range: 11.2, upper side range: 13.4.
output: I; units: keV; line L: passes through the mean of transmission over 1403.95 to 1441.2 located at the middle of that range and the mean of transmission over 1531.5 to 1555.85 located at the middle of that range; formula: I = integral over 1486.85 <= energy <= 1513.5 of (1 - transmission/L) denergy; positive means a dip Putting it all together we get 4.9 keV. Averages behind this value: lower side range 10.9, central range 10.7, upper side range 14.4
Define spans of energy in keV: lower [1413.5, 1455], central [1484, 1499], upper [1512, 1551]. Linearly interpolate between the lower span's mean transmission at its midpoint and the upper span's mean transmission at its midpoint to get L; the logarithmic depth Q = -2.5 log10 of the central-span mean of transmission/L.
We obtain 0.16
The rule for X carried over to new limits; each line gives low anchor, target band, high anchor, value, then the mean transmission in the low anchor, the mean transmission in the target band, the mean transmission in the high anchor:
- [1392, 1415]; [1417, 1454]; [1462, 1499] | -1.8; 10.1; 11.4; 11.9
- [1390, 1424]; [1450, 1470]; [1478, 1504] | -2.5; 10.2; 12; 10.9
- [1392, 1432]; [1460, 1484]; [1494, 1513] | -4.7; 10.4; 12.4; 10.3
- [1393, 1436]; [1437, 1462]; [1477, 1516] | -1.8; 10.6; 11.6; 11.2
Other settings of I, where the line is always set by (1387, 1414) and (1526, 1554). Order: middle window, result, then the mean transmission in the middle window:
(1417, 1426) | 0.2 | 10.4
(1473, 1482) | -0.1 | 12.5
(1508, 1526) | 1.1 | 12.7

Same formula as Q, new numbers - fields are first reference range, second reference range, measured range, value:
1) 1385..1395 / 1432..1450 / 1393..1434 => 0.00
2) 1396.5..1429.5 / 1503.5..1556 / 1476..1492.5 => 0.00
